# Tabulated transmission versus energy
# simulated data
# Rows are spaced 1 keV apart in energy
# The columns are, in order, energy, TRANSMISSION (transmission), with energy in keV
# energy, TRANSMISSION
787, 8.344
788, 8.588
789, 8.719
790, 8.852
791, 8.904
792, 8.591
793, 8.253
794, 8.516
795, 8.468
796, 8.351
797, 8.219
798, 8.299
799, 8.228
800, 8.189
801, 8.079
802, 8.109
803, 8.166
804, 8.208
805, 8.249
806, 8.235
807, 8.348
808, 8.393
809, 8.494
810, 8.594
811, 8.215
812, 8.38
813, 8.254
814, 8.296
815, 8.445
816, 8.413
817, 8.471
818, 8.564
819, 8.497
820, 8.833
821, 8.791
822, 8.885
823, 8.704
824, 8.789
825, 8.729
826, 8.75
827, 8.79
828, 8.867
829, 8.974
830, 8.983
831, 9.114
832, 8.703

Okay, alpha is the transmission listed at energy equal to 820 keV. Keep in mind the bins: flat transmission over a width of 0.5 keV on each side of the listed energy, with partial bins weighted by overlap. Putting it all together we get 8.833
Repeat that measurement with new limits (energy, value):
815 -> 8.445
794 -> 8.516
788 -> 8.588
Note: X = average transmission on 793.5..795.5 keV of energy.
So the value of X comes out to 8.49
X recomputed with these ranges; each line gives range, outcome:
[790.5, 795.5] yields 8.55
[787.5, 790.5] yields 8.72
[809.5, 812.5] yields 8.4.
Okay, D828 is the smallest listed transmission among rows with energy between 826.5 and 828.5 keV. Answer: 8.79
